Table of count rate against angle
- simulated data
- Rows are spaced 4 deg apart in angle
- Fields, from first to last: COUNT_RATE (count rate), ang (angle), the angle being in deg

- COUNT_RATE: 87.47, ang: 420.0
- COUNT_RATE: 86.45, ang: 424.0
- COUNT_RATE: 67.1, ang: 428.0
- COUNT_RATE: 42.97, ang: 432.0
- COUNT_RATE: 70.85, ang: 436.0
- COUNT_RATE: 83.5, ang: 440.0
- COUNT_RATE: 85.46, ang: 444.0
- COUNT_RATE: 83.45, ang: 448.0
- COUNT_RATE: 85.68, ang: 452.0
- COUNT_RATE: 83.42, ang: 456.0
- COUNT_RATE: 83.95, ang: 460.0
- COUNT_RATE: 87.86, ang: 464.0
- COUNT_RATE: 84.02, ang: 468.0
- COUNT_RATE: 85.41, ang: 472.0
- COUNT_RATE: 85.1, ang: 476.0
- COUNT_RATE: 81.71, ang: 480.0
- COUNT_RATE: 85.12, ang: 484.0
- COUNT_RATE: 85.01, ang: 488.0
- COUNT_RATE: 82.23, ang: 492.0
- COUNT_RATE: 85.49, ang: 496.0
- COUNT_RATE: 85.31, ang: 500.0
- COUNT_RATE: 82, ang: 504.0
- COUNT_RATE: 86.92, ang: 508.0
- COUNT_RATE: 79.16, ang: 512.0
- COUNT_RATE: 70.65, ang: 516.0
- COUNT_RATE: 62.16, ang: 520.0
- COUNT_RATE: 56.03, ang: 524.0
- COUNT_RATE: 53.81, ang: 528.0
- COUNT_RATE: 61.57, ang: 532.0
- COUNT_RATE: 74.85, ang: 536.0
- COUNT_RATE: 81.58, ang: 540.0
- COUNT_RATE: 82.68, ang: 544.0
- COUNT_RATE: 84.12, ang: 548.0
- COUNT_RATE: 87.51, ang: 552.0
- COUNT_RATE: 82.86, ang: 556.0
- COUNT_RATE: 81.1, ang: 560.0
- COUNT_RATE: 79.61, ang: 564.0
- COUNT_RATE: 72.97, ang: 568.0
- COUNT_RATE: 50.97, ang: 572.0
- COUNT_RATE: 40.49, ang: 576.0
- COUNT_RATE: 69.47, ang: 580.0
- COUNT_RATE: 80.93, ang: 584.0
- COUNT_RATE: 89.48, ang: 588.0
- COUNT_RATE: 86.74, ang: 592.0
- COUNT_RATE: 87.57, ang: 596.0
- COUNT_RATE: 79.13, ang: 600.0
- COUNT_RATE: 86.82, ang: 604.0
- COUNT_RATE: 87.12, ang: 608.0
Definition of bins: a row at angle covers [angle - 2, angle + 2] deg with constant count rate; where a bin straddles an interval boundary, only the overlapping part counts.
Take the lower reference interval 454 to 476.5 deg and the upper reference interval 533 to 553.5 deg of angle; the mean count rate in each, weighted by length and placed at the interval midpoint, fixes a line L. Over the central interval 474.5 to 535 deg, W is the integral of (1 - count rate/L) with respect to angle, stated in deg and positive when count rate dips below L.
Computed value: 5.1 deg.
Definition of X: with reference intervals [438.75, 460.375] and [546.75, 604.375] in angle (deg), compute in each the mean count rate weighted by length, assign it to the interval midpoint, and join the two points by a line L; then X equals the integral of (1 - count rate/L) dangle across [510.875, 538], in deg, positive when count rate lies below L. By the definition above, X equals 5.1 deg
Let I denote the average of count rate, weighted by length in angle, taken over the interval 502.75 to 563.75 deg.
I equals 75.2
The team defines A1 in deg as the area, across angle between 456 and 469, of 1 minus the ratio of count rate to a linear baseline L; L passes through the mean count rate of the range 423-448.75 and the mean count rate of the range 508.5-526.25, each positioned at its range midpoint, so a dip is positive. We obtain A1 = -2.4 deg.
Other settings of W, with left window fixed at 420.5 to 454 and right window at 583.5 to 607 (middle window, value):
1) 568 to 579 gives 4.1 deg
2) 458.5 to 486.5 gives -2.3 deg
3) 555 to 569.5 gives 0.8 deg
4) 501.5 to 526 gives 2.3 deg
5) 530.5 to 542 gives 1.2 deg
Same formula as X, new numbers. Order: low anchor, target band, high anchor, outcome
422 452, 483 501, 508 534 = -4.10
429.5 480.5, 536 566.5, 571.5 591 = -4.65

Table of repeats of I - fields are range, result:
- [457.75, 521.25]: 82.2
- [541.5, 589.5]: 75.1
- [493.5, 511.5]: 84.4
